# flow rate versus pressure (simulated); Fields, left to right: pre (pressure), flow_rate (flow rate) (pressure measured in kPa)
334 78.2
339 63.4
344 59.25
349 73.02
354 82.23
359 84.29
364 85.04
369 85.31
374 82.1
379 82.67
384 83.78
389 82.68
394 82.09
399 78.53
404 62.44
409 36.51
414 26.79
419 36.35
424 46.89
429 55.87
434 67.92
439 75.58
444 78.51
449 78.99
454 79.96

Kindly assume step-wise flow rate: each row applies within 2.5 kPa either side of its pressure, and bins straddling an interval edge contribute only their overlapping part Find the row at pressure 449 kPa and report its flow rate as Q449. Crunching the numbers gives 78.99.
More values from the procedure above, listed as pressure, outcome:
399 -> 78.53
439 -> 75.58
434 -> 67.92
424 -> 46.89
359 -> 84.29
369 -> 85.31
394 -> 82.09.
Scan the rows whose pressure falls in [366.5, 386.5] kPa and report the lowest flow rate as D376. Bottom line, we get 82.1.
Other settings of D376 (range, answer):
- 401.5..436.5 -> 26.79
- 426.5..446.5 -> 55.87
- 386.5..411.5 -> 36.51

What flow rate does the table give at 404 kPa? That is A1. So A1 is 62.44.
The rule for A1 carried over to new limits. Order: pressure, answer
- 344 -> 59.25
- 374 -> 82.1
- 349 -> 73.02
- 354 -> 82.23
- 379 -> 82.67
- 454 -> 79.96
